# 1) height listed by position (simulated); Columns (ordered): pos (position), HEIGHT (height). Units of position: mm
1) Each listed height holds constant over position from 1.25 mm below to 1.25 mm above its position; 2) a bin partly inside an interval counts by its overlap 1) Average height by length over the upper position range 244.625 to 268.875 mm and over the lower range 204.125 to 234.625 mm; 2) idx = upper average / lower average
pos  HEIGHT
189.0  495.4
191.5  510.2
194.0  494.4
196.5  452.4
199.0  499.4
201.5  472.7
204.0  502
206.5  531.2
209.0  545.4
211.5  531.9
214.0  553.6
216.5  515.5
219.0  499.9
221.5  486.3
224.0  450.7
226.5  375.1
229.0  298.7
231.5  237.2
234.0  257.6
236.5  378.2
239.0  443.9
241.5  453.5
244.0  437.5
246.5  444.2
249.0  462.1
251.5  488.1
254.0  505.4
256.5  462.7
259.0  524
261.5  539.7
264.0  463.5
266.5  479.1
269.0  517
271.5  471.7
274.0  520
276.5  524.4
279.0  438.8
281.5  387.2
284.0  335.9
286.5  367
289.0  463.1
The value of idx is 1.09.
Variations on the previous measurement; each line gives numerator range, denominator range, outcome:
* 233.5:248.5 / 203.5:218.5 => 0.78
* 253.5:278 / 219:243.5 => 1.30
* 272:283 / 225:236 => 1.54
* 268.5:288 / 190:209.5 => 0.89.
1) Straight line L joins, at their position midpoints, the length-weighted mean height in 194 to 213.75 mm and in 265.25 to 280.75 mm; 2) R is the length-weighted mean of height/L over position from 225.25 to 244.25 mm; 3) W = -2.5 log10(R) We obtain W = 0.365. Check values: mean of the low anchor 507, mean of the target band 356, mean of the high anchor 488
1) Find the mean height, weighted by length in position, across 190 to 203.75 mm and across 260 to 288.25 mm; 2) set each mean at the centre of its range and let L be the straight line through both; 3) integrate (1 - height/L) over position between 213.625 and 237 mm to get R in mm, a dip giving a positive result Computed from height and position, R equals 3.8 mm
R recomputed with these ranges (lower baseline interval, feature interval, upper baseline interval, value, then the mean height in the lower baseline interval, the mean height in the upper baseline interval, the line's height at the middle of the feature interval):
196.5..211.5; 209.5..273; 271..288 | 2.3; 507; 434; 471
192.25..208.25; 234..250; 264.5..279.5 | 2.3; 494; 493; 494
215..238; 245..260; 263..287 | -2.0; 391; 453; 424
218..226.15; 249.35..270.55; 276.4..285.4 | -3.3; 467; 408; 429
